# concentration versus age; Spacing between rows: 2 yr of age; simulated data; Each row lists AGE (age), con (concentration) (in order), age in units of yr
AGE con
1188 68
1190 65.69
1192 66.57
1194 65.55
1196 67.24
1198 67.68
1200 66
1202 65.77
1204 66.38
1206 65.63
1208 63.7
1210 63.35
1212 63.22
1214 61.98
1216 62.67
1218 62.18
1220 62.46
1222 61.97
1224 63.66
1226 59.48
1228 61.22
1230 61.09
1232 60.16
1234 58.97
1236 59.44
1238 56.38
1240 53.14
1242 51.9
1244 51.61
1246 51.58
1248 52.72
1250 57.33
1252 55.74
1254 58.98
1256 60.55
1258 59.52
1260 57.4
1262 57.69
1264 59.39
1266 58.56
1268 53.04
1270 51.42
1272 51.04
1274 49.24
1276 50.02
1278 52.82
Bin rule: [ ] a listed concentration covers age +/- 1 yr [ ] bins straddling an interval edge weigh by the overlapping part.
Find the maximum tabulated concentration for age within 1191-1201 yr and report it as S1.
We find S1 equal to 67.68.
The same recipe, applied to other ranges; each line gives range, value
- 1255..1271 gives 60.55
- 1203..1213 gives 66.38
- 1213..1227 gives 63.66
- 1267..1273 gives 53.04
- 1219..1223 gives 62.46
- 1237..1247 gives 56.38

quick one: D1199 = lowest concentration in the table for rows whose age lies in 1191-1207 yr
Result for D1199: 65.55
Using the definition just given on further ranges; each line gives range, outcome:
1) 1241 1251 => 51.58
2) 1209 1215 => 61.98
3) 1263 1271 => 51.42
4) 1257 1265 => 57.4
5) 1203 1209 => 63.7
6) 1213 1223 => 61.97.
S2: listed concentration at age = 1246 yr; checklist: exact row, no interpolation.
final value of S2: 51.58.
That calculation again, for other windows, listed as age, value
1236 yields 59.44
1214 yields 61.98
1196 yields 67.24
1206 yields 65.63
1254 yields 58.98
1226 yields 59.48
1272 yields 51.04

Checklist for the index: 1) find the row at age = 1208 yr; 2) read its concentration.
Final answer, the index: 63.7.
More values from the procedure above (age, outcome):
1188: 68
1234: 58.97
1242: 51.9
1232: 60.16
